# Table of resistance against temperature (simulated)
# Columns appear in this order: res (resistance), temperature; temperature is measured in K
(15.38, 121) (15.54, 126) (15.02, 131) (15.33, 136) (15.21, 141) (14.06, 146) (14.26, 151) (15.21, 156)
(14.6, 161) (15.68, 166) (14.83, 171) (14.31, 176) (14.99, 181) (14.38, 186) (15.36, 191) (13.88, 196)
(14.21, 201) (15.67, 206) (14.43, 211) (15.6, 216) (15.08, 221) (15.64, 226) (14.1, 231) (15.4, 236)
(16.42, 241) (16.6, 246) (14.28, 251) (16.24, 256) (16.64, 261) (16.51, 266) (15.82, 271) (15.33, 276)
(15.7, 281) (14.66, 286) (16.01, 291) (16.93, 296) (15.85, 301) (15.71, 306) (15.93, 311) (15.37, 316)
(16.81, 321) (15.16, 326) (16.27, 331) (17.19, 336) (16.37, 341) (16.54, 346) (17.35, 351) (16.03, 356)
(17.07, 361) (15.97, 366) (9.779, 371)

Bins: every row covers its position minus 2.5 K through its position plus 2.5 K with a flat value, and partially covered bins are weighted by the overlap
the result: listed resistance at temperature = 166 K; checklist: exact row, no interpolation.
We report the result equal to 15.68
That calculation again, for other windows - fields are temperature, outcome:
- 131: 15.02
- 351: 17.35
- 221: 15.08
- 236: 15.4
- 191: 15.36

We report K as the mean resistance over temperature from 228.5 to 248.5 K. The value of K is 15.6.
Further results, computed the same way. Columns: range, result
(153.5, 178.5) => 14.9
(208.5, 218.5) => 15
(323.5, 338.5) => 16.2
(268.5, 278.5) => 15.6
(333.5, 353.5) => 16.9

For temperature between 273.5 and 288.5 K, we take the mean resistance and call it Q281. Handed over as 15.2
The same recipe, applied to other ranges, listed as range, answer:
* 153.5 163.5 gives 14.9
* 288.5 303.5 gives 16.3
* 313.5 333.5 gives 15.9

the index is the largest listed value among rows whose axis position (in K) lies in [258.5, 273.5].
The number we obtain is 16.64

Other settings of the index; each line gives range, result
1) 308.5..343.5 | 17.19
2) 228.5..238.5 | 15.4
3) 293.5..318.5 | 16.93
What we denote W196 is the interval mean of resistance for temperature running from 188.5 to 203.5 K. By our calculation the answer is 14.5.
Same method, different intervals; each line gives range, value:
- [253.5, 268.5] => 16.5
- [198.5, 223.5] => 15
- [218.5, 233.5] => 14.9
